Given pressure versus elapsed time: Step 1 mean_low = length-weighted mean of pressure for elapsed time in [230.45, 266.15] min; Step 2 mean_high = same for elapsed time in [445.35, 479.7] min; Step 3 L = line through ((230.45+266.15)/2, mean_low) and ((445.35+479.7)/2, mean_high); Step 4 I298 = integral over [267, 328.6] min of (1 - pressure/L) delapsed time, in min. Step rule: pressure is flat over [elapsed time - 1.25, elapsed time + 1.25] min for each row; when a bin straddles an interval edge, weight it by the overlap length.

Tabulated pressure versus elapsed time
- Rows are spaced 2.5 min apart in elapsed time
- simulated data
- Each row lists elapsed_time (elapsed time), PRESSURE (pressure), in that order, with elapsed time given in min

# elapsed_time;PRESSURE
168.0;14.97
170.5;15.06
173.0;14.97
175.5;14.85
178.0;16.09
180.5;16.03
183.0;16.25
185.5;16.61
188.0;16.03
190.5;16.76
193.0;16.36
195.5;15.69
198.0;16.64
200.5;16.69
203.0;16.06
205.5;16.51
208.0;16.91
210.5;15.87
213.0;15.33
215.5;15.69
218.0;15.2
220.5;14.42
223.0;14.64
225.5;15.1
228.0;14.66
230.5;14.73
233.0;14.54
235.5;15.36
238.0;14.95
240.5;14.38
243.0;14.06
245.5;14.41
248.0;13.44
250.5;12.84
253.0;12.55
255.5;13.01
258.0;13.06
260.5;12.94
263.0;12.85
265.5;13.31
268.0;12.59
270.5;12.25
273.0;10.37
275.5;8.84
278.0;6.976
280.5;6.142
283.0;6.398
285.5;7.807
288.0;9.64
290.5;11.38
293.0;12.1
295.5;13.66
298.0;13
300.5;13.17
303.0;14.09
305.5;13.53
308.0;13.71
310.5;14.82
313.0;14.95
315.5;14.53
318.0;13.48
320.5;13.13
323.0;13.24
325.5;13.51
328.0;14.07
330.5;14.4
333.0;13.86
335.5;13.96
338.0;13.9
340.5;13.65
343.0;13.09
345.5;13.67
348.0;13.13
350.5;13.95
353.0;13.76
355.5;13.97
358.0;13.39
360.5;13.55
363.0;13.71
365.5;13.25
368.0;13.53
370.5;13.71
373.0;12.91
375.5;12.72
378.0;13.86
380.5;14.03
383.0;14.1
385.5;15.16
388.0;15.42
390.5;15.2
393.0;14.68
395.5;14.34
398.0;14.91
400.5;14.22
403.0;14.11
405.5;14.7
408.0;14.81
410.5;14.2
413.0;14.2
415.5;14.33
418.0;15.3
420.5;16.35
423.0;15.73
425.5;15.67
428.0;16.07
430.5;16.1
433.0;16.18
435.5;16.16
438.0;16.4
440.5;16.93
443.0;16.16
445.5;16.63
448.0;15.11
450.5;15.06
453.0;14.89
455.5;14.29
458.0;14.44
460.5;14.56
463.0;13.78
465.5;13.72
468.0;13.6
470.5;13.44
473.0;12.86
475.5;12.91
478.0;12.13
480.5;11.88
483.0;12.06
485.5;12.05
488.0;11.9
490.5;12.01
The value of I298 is 8.6 min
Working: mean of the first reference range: 13.7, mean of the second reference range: 14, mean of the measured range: 11.9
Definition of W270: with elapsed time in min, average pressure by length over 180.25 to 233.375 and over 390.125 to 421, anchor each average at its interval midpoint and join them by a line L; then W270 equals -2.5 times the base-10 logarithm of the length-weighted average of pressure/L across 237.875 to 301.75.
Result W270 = 0.30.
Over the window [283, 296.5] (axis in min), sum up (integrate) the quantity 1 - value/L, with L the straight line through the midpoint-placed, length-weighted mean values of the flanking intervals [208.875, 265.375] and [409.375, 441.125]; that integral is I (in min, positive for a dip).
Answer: 3.9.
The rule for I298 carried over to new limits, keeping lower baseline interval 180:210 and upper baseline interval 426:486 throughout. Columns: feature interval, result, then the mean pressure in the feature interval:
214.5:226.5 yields 0.89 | 15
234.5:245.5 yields 0.97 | 14.6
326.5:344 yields 1.74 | 13.9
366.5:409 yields 2.13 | 14.3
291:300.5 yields 1.71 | 12.8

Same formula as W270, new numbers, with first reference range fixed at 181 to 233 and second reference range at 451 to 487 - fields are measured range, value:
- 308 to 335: 0.06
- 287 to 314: 0.14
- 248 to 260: 0.19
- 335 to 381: 0.06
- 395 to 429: -0.08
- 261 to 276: 0.27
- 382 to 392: -0.07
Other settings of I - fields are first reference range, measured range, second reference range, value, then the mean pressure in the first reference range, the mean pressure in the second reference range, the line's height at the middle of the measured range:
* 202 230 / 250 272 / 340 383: 3.07 min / 15.5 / 13.5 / 14.9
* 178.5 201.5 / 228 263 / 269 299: -3.74 min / 16.3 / 9.88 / 12.5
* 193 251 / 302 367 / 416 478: 5.73 min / 15.2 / 15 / 15.1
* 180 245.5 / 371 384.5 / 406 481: 1.32 min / 15.6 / 14.8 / 15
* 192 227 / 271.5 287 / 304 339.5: 7.18 min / 15.8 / 13.9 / 14.6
